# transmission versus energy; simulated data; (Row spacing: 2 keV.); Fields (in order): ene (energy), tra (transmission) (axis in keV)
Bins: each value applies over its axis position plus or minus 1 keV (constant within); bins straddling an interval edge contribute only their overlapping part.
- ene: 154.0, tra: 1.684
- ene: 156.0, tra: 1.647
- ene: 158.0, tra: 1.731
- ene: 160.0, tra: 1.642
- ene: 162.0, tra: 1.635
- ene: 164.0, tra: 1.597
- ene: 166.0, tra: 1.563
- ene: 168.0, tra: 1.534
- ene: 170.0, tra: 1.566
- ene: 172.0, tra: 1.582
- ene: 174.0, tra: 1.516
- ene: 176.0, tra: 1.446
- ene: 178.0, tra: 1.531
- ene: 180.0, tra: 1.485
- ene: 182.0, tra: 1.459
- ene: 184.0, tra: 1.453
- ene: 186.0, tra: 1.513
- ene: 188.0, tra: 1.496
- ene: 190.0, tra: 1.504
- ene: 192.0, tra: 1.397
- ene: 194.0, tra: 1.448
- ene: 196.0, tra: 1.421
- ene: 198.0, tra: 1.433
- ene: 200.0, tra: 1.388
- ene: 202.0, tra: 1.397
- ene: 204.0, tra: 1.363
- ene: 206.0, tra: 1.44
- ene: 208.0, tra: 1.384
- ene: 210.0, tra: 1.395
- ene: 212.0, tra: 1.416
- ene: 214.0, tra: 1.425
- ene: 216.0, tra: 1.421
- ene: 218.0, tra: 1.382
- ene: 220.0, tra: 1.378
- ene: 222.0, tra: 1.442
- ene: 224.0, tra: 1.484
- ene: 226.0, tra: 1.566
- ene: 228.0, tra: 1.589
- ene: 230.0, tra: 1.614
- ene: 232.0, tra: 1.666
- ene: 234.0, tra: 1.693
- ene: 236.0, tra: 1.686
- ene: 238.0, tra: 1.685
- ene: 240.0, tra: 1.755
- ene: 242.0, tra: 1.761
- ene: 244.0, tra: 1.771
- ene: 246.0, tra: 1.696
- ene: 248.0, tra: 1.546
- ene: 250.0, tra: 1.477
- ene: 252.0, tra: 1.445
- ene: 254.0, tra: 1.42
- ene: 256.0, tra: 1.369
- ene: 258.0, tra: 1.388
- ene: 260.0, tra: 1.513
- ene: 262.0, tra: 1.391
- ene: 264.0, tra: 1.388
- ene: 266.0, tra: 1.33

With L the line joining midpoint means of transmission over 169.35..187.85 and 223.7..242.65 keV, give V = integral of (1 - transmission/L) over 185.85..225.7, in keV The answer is 3.8 keV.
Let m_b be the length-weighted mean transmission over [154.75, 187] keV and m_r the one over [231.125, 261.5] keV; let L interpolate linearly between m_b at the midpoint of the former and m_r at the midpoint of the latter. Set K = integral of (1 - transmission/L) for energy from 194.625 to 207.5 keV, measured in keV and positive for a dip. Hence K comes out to 1.3 keV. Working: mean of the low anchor 1.56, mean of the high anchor 1.59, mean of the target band 1.41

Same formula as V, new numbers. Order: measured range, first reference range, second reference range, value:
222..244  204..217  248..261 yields -3.4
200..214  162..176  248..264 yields 1.0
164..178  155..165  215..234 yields 0.8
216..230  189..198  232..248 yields 1.1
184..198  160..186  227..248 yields 1.0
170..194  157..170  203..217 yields 0.6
